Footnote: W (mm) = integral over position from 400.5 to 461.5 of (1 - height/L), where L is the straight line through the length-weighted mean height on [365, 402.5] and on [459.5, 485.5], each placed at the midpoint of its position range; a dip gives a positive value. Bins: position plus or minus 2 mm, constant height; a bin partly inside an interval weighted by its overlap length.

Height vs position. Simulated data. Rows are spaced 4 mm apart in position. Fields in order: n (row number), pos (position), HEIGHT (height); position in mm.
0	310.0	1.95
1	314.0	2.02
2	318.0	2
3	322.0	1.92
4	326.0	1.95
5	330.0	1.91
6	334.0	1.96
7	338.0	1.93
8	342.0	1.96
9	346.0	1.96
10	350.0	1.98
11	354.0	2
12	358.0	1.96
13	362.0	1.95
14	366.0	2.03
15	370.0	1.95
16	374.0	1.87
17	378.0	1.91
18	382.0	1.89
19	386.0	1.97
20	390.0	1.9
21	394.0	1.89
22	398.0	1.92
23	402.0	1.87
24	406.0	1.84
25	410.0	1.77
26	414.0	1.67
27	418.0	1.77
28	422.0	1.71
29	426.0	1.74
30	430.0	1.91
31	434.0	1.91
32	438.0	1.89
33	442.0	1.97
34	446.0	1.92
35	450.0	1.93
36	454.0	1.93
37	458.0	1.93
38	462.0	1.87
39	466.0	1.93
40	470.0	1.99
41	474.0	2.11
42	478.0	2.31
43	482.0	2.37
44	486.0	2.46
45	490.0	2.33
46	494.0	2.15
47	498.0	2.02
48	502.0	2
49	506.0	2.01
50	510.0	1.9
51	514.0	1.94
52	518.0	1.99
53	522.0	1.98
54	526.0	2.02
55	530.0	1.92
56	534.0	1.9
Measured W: 5.2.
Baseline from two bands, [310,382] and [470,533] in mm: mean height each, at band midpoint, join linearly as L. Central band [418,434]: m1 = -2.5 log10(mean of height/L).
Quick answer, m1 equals 0.129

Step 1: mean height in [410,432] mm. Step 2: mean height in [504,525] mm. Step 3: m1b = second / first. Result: 1.12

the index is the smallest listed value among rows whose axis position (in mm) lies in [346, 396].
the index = 1.87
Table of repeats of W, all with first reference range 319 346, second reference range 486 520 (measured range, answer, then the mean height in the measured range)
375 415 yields 2.4 mm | 1.87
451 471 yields 1.1 mm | 1.93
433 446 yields 0.6 mm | 1.92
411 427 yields 2.2 mm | 1.72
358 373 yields 0.0 mm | 1.97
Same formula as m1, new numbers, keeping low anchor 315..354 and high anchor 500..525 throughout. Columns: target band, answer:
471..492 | -0.17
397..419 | 0.09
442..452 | 0.02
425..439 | 0.05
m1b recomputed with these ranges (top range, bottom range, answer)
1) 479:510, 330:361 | 1.11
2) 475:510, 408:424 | 1.26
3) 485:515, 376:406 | 1.10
